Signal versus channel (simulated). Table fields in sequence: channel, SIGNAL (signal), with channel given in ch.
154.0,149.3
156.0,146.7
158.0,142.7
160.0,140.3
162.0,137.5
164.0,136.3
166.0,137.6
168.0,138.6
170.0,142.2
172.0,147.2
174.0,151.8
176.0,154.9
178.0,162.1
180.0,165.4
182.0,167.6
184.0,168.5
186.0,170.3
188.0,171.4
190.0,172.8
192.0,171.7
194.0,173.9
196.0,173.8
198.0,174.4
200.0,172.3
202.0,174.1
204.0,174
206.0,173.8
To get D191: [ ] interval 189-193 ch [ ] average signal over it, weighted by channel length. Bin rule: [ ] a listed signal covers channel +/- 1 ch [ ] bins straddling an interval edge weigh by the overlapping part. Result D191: 172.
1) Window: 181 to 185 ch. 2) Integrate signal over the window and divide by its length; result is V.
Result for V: 168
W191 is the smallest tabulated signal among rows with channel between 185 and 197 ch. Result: 170.3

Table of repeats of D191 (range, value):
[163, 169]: 138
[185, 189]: 171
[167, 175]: 145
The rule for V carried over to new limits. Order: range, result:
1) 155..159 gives 145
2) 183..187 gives 169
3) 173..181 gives 159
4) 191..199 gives 173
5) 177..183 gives 165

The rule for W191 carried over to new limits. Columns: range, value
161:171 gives 136.3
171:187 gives 147.2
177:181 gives 162.1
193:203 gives 172.3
